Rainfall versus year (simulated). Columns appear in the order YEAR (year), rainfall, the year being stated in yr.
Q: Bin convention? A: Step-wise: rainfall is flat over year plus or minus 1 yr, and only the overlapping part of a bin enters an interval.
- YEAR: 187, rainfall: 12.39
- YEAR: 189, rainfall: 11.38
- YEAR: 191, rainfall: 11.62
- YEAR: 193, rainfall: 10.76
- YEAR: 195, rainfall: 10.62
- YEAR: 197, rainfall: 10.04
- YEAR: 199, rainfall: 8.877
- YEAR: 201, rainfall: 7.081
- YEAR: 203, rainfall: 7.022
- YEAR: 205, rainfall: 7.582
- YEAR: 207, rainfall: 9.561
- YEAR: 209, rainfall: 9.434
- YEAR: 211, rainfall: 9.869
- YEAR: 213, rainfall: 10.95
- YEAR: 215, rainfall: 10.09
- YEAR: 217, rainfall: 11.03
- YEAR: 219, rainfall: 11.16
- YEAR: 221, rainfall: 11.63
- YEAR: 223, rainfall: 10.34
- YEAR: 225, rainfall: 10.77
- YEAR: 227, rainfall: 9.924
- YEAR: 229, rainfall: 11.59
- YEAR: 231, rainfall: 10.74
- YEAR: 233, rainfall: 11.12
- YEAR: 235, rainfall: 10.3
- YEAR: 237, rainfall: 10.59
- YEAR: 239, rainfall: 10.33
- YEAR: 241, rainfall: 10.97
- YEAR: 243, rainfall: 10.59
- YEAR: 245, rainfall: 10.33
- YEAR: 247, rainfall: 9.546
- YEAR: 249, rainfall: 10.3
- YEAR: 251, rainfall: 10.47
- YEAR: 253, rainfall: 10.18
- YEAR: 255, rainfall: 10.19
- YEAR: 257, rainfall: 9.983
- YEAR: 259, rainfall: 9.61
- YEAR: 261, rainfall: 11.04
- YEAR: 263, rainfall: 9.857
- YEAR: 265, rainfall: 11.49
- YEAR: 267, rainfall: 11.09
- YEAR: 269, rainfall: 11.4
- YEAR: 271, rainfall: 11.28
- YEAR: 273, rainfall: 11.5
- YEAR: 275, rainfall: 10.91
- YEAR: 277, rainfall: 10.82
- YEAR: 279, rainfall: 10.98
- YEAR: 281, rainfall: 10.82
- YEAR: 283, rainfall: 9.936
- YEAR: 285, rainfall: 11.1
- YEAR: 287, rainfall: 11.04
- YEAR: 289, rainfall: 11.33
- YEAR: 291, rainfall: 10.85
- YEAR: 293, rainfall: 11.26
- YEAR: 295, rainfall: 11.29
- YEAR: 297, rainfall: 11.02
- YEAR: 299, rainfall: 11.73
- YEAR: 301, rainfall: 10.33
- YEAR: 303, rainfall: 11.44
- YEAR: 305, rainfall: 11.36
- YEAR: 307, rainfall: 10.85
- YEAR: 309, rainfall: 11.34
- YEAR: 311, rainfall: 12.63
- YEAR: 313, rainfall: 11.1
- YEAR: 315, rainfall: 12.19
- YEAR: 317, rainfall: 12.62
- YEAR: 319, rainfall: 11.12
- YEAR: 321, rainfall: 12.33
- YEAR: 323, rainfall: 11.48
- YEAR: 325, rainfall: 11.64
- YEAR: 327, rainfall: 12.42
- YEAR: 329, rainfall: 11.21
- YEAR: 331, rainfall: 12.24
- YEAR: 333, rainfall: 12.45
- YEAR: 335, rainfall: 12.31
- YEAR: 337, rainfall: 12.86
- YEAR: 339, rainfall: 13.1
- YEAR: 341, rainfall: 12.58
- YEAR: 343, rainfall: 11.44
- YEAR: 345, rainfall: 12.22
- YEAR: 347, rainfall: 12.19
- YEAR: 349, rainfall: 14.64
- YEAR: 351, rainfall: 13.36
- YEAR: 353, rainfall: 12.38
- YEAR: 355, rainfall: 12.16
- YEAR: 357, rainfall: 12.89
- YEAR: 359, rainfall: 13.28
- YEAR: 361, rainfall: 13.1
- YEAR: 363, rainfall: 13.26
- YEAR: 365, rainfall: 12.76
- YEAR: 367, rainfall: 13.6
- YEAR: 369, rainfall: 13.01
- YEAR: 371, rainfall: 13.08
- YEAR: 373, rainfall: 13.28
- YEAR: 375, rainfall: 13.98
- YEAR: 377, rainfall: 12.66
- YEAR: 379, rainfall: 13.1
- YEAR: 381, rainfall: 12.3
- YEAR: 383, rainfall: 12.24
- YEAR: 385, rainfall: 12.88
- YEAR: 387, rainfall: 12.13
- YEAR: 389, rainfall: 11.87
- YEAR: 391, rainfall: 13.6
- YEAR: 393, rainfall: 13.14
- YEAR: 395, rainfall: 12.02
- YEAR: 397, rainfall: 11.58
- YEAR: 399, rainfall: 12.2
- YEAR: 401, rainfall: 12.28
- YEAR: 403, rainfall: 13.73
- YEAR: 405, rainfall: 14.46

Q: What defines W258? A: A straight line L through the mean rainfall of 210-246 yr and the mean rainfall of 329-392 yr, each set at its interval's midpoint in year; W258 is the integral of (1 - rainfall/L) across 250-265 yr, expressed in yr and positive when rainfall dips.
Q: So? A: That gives 1.2 yr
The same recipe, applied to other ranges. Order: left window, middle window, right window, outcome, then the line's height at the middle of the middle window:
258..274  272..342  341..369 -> 1.6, 11.8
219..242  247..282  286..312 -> 1.1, 11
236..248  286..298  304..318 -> 0.2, 11.4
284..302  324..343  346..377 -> 0.0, 12.3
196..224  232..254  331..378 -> -0.1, 10.4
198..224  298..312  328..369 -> 0.4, 11.7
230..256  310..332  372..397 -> -0.4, 11.7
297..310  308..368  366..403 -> -3.0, 11.8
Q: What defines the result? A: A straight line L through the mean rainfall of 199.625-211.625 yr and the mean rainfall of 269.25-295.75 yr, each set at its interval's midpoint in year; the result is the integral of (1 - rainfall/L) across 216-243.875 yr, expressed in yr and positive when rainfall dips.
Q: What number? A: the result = -4.8 yr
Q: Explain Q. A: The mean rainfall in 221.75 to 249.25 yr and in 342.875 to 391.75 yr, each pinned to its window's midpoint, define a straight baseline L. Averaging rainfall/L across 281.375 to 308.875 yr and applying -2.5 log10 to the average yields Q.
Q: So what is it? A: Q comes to 0.05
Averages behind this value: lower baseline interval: 10.5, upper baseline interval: 12.9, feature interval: 11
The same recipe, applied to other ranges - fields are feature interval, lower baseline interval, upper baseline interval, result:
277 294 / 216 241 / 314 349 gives 0.07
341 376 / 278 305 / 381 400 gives -0.09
